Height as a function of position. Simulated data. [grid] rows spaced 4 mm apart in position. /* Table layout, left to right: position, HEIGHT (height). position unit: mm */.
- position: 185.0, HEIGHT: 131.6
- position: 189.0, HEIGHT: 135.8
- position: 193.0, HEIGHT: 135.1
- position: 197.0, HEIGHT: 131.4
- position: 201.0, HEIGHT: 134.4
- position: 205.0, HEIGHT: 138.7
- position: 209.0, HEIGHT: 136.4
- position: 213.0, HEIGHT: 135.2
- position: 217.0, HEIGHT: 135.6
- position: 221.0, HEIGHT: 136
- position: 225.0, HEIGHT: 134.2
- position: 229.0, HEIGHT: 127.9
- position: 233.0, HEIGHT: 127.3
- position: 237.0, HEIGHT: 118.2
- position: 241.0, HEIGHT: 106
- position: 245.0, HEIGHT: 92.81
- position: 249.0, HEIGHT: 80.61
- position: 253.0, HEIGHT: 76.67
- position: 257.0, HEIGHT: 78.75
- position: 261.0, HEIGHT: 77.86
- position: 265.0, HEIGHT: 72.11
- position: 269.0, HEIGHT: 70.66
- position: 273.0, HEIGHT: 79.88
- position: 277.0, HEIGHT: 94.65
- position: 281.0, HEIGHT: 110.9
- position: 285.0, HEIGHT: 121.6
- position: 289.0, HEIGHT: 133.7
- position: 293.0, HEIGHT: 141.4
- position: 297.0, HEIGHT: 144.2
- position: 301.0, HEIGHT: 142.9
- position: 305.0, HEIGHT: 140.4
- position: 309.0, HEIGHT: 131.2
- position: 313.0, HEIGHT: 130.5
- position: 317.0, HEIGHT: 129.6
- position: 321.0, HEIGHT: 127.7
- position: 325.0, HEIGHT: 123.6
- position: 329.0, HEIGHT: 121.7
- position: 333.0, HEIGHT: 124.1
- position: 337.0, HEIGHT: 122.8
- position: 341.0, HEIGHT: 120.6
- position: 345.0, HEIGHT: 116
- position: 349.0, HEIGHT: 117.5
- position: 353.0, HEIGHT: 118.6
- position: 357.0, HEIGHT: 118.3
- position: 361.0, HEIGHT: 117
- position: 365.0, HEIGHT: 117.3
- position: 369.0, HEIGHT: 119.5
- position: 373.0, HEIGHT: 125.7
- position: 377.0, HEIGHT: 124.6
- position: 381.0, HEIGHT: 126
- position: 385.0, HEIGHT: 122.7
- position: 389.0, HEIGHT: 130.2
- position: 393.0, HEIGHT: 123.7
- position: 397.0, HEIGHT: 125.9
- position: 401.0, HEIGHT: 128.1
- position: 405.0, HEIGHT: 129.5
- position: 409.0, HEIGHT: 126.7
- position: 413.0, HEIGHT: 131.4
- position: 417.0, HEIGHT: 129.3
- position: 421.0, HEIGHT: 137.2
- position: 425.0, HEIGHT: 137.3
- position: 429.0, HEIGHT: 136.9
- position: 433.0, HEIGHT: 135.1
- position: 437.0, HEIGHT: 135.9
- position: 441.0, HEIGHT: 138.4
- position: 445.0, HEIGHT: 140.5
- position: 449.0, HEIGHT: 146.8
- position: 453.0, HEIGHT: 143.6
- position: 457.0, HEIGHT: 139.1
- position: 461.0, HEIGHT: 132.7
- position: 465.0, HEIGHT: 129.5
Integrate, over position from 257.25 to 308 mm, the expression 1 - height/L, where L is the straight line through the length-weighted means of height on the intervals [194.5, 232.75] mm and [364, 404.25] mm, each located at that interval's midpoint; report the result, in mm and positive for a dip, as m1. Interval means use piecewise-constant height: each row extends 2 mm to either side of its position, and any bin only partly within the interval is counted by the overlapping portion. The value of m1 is 7.8 mm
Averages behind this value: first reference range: 134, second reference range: 125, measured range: 110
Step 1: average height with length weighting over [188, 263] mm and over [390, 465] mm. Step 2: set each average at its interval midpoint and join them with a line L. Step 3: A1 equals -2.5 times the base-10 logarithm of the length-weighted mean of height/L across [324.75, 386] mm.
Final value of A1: 0.064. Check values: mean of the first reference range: 118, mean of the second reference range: 134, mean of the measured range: 121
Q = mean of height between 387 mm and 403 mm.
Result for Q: 127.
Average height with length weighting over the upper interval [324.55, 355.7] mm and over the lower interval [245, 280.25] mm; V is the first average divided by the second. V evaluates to 1.5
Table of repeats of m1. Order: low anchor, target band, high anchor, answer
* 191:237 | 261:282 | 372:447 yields 7.73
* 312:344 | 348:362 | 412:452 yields 1.09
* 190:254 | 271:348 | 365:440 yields 1.06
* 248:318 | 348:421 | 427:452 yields 2.30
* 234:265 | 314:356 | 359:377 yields -3.96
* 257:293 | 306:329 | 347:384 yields -4.38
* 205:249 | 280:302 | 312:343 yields -1.51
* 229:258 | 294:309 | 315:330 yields -2.77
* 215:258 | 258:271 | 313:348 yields 4.62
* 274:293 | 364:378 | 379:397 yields 0.25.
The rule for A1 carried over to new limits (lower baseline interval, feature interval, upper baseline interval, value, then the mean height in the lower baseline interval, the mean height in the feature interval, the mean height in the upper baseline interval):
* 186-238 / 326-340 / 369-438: 0.068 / 133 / 123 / 129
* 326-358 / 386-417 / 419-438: 0.030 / 120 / 128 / 137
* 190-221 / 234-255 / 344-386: 0.339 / 135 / 96.4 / 120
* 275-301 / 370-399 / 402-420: 0.030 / 126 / 125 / 130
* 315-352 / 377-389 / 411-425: 0.030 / 123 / 125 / 133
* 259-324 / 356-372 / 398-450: 0.066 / 116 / 118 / 134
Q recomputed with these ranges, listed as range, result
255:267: 76.2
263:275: 74.2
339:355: 118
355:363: 118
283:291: 128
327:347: 121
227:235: 128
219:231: 133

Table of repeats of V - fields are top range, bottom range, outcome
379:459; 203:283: 1.25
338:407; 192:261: 1.04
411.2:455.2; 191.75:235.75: 1.03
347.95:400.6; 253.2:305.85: 1.15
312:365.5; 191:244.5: 0.94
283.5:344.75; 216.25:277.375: 1.30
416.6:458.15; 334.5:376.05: 1.16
